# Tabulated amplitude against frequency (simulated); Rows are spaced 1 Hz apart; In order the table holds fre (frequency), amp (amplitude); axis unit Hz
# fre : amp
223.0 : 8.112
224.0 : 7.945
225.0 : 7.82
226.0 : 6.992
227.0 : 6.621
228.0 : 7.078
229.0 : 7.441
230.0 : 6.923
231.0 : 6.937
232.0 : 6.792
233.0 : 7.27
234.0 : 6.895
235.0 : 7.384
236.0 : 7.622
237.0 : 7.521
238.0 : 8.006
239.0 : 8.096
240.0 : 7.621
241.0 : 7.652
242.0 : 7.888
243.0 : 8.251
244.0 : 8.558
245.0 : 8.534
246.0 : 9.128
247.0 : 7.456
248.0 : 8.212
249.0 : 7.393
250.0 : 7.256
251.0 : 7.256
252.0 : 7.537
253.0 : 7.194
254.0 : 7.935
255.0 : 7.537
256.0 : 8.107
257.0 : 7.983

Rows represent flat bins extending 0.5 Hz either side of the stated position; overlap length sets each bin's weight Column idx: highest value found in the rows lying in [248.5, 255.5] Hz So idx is 7.935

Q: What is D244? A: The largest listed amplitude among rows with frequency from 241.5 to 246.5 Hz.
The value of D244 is 9.128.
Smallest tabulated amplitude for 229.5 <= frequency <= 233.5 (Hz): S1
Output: 6.792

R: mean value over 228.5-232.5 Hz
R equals 7.02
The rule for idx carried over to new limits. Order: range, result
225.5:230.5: 7.441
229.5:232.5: 6.937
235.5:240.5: 8.096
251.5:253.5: 7.537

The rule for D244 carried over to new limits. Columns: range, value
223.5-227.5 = 7.945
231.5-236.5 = 7.622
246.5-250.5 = 8.212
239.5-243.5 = 8.251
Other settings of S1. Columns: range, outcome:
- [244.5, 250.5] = 7.256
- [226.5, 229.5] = 6.621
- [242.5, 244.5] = 8.251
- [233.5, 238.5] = 6.895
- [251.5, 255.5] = 7.194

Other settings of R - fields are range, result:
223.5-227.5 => 7.34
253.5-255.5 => 7.74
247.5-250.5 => 7.62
